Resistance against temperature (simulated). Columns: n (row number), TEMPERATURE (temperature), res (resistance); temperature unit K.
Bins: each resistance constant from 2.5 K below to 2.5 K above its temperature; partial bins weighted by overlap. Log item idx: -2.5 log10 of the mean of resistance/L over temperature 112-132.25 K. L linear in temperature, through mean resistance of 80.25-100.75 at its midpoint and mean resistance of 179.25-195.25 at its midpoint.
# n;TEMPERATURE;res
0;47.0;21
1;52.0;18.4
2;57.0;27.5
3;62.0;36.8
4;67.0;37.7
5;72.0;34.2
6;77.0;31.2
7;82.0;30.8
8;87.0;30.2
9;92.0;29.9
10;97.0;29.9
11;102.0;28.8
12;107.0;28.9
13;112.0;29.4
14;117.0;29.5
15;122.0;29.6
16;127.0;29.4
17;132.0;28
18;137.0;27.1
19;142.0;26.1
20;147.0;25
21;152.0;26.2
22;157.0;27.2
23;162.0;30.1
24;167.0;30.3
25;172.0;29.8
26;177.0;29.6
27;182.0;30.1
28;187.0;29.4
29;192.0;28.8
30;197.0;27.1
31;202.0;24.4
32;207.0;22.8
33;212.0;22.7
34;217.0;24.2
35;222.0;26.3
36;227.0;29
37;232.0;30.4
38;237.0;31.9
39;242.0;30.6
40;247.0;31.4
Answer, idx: 0.021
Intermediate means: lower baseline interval 30.1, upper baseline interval 29.3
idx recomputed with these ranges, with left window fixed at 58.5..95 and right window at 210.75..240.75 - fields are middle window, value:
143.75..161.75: 0.14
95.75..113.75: 0.09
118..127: 0.06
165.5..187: -0.02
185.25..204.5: 0.06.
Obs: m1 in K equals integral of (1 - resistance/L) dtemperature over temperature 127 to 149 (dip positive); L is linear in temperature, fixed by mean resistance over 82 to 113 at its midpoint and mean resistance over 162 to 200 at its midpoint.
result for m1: 1.9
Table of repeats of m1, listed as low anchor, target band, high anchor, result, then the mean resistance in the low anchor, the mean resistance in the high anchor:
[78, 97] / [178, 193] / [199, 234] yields -1.5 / 30.3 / 25.6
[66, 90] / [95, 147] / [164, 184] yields 4.7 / 32.5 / 29.9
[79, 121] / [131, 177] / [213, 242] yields 1.9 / 29.7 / 28.3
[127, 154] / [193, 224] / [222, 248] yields 4.7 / 26.8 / 30.2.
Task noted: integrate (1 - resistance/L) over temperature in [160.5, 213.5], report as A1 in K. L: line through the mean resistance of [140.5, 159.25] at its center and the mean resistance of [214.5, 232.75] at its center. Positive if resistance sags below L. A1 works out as -2.3 K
